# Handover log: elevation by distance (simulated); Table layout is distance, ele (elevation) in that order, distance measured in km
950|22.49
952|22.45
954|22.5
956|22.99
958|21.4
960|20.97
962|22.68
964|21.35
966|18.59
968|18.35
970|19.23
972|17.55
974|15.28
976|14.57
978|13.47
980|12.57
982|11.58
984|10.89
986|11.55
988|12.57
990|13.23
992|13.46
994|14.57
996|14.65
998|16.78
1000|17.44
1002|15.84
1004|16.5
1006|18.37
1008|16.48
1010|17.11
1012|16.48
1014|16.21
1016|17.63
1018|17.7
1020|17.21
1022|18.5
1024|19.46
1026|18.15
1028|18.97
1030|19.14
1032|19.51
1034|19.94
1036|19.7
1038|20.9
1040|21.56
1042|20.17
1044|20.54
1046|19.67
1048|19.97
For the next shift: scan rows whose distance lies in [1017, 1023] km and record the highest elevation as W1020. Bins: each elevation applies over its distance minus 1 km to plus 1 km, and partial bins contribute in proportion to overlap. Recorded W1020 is 18.5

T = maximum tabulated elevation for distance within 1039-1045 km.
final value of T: 21.56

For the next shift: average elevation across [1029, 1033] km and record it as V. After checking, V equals 19.3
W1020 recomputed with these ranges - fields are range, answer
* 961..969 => 22.68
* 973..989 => 15.28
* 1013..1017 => 17.63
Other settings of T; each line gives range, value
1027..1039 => 20.9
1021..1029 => 19.46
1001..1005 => 16.5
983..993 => 13.46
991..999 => 16.78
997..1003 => 17.44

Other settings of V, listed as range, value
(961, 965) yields 22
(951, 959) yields 22.3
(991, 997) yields 14.2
